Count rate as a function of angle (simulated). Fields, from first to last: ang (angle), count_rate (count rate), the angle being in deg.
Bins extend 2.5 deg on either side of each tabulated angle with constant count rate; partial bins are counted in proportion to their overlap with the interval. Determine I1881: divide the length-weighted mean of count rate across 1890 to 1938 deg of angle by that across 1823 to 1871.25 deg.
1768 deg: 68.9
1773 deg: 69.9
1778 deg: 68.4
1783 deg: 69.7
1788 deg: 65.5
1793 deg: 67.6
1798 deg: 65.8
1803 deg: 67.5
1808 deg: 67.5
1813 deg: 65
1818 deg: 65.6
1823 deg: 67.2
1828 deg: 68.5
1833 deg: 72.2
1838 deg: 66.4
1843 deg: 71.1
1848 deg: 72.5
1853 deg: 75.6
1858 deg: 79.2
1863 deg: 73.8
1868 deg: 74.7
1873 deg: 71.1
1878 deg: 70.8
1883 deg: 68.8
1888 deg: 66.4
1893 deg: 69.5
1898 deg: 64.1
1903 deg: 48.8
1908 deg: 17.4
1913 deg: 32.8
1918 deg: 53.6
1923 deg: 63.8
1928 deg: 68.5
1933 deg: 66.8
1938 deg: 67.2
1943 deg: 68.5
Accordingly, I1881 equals 0.76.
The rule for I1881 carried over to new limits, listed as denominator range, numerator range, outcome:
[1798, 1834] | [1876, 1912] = 0.84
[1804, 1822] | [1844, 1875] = 1.12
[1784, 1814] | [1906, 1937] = 0.78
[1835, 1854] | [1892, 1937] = 0.76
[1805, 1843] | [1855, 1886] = 1.08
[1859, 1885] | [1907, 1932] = 0.69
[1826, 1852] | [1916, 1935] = 0.90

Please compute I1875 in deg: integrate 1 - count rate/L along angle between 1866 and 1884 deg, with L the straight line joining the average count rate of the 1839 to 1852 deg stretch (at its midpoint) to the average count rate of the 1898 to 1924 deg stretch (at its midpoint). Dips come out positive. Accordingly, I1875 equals -3.7 deg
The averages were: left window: 71.6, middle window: 71.5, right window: 44.1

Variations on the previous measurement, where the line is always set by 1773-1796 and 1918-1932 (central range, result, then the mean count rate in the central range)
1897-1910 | 4.5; 42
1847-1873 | -3.6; 74.9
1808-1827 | 0.2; 66.3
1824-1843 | -0.7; 69.2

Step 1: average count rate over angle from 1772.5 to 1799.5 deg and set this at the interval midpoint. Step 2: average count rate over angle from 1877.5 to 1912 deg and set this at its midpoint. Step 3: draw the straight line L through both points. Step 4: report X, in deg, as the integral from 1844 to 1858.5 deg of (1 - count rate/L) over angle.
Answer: -3.4 deg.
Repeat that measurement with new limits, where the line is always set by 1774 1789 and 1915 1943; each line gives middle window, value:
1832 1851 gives -1.2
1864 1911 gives 2.7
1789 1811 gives 0.3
